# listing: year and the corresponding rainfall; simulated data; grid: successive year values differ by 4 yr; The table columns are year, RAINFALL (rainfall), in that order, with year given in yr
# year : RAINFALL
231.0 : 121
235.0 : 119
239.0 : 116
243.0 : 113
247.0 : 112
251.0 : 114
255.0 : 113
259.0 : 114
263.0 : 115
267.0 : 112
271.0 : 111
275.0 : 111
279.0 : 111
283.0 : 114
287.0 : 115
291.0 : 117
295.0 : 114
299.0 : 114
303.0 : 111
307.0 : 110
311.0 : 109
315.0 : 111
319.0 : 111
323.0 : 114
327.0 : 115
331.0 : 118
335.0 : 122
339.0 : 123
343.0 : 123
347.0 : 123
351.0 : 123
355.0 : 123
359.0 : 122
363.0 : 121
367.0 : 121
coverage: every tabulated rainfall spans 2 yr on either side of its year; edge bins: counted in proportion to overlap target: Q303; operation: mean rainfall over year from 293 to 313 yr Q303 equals 112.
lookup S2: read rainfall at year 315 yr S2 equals 111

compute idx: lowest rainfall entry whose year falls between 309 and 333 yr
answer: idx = 109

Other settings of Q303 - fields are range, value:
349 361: 123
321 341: 118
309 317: 110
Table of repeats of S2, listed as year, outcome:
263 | 115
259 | 114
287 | 115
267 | 112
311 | 109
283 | 114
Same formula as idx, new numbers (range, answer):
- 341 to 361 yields 122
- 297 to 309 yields 110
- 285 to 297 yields 114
